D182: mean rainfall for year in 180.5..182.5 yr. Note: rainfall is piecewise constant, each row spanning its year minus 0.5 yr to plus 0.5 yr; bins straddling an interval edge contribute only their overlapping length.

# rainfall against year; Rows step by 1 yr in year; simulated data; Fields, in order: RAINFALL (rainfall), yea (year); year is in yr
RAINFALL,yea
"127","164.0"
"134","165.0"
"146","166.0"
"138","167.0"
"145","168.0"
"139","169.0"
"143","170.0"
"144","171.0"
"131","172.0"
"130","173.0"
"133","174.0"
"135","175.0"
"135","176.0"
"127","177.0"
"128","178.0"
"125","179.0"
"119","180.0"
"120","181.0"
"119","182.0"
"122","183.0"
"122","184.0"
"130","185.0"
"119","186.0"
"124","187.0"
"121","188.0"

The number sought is 120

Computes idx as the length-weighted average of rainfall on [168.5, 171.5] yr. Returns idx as 142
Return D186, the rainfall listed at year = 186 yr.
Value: 119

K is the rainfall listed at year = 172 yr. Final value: 131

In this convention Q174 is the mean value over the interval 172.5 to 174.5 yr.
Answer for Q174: 132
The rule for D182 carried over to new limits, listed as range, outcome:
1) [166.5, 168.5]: 142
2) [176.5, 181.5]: 124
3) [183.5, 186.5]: 124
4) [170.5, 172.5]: 138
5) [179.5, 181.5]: 120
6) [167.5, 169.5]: 142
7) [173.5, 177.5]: 132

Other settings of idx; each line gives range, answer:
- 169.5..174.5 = 136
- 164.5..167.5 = 139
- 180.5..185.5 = 123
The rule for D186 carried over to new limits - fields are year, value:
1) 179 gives 125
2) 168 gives 145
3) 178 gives 128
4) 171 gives 144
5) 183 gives 122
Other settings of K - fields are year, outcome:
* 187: 124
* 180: 119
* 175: 135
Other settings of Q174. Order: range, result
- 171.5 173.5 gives 130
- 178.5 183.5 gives 121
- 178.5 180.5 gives 122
